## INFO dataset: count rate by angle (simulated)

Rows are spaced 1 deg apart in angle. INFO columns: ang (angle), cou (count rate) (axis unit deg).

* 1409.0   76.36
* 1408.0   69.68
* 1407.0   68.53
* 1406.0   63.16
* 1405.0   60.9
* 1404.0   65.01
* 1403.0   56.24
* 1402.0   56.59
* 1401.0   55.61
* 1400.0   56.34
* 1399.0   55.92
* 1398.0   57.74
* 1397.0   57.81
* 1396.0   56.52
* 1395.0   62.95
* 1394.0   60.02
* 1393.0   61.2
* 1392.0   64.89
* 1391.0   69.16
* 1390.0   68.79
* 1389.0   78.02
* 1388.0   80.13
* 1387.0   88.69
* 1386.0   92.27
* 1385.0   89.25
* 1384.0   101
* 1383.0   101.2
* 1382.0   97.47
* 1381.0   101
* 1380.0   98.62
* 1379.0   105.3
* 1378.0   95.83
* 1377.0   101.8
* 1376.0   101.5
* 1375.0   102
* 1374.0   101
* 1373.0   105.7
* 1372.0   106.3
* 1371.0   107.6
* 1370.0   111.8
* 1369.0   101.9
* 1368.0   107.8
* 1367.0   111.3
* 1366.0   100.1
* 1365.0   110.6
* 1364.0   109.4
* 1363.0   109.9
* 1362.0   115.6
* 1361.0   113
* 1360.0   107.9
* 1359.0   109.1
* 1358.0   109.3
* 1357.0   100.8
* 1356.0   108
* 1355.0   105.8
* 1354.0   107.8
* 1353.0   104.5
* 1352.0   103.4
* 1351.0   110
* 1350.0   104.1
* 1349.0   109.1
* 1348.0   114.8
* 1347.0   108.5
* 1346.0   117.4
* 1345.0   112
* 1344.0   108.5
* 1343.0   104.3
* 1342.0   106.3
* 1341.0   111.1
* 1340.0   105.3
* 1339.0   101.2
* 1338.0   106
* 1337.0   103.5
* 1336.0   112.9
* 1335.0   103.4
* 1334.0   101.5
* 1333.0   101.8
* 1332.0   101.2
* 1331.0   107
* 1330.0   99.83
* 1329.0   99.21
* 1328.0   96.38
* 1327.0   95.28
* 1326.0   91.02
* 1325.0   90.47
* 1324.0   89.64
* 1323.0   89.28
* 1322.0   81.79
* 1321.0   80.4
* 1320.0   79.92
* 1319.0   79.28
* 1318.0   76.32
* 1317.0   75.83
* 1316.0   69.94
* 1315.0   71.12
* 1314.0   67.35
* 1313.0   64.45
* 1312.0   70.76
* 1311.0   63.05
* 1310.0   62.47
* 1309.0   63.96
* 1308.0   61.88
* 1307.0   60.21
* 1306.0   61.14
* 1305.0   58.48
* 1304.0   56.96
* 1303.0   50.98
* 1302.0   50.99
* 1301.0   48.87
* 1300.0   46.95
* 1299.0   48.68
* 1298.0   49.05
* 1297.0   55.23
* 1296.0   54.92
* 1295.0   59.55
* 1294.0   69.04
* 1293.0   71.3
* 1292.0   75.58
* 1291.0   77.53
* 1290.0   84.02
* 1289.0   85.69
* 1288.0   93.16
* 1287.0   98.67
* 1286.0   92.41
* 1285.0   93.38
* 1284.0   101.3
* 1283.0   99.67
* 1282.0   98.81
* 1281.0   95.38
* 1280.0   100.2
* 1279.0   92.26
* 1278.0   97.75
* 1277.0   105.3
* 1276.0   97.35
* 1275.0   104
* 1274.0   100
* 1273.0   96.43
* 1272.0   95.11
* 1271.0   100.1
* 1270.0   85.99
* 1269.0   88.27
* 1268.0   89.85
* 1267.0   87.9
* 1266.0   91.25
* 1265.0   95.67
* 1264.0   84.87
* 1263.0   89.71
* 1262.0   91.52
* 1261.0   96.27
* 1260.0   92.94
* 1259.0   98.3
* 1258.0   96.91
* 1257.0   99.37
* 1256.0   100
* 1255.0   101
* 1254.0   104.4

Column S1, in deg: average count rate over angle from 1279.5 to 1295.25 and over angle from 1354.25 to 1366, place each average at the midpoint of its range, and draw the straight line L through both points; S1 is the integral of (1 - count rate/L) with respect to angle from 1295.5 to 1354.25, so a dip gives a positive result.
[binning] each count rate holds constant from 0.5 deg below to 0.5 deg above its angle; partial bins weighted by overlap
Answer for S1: 8.5 deg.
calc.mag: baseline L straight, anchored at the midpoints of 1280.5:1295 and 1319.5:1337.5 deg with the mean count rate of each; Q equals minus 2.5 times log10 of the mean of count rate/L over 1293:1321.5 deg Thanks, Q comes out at 0.41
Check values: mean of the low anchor 87.3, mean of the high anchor 95.8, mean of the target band 62.9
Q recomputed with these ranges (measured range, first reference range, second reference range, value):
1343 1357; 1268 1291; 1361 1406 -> -0.21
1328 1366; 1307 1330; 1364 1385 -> -0.18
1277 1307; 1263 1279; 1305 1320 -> 0.10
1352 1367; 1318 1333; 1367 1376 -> -0.06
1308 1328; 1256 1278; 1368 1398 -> 0.19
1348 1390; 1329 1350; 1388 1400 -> -0.24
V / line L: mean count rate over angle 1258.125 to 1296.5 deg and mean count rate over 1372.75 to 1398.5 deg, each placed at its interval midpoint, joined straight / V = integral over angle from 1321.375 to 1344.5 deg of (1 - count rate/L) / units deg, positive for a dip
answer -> -3.4 deg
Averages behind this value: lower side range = 90.4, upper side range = 84.4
